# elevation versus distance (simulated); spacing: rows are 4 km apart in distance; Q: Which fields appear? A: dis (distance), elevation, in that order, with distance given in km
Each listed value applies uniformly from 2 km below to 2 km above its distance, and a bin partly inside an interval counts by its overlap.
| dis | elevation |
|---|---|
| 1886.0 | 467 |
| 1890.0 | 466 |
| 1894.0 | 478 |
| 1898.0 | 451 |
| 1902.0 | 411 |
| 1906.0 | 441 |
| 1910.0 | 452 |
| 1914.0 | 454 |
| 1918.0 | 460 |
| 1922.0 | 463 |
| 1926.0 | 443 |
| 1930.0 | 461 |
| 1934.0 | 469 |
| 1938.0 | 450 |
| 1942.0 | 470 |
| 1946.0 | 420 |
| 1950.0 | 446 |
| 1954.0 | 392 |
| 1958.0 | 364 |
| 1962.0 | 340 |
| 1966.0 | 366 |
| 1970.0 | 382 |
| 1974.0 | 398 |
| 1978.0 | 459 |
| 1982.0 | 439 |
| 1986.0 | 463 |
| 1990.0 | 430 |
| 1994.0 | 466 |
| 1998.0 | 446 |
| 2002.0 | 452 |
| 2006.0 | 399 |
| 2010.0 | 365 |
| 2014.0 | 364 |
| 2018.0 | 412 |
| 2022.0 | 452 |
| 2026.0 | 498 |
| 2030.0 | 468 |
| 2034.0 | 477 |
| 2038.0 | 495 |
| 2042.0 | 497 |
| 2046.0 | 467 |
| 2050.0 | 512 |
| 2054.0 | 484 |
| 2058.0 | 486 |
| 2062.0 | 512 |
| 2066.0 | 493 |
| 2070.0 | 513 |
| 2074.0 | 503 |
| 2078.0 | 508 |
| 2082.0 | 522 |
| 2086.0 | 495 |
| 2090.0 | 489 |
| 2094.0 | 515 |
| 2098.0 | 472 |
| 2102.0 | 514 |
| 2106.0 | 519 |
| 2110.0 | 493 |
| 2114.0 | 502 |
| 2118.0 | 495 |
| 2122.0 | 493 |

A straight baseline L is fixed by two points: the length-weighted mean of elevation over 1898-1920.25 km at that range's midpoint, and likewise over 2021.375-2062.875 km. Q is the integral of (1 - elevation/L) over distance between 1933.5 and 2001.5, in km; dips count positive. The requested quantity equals 5.8 km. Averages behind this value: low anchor 444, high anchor 487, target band 423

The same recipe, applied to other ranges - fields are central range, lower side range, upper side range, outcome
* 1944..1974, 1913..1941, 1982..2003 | 4.4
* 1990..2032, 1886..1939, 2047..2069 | 4.4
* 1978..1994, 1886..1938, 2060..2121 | 0.9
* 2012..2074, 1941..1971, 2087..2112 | -2.3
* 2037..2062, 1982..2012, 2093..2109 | -1.3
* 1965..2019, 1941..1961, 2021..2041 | 3.4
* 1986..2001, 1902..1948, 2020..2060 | 0.7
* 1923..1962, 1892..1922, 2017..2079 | 2.4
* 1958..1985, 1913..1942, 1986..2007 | 3.1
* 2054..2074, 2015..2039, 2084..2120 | -0.8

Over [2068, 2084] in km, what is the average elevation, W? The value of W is 512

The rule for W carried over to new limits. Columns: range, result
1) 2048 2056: 498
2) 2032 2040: 486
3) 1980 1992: 444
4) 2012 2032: 439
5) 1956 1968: 357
